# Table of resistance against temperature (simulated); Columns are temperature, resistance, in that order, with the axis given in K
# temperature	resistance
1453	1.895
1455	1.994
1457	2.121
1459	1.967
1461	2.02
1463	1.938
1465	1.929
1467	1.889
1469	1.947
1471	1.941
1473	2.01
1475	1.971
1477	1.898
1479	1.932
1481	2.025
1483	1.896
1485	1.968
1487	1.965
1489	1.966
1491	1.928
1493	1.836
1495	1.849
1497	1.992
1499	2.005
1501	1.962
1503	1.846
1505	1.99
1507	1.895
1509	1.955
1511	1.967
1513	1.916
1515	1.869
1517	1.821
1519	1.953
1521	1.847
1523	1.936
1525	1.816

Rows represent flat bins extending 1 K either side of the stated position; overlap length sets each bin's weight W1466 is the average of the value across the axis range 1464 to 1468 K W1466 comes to 1.91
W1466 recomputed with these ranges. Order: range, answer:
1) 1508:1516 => 1.93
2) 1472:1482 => 1.97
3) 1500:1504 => 1.9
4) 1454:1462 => 2.03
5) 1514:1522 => 1.87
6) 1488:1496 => 1.89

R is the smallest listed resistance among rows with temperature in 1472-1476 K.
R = 1.971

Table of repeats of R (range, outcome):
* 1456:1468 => 1.889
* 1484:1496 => 1.836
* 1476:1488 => 1.896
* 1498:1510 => 1.846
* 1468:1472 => 1.941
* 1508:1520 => 1.821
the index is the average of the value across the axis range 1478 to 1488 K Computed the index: 1.96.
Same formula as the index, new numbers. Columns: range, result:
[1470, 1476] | 1.97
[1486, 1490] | 1.97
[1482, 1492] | 1.94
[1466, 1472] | 1.93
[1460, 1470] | 1.94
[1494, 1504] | 1.93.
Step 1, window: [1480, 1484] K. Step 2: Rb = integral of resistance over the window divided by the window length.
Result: 1.96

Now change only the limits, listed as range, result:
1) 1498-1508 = 1.94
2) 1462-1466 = 1.93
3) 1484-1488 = 1.97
